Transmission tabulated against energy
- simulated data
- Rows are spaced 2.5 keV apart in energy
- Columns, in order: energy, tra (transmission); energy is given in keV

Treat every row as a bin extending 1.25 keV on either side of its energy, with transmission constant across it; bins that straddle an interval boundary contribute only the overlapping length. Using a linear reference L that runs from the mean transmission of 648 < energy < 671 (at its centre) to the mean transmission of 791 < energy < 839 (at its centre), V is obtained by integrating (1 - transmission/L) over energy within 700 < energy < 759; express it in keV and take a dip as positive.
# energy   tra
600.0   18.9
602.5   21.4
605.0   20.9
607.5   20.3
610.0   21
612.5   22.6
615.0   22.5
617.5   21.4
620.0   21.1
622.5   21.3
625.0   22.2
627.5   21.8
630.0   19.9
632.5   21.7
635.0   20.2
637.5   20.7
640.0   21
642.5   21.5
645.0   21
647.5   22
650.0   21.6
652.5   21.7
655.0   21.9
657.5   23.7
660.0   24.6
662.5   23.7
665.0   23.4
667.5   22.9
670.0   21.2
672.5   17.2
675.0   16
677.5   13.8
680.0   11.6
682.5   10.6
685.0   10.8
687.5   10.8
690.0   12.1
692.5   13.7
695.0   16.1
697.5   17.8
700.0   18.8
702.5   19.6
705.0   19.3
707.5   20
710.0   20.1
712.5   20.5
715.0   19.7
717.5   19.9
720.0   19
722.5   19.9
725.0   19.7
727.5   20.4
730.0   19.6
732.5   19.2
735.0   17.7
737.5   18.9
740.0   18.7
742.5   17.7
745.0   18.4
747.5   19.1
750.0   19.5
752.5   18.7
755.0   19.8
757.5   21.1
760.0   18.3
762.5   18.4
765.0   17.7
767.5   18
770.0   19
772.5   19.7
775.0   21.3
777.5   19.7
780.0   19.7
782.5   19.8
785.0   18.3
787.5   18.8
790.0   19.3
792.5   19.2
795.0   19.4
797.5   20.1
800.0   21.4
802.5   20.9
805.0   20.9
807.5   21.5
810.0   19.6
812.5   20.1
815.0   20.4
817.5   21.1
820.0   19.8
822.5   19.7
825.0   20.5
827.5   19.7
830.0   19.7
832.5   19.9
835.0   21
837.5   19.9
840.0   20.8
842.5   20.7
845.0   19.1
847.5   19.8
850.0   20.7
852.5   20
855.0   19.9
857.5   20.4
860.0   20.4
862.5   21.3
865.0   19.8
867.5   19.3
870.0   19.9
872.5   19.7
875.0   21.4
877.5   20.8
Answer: 6.1 keV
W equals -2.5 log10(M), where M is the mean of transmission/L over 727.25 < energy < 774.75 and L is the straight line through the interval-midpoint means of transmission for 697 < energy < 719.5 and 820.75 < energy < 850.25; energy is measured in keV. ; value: 0.04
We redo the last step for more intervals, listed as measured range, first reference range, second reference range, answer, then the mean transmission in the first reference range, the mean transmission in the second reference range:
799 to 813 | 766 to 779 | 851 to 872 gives -0.05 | 19.5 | 20.1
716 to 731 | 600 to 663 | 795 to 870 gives 0.07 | 21.6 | 20.3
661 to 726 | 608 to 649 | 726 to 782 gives 0.15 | 21.4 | 19.1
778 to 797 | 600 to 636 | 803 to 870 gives 0.06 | 21.2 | 20.2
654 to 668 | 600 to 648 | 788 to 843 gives -0.12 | 21.2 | 20.2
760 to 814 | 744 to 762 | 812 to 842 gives 0.00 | 19.2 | 20.2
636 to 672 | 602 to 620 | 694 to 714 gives -0.09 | 21.4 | 19.1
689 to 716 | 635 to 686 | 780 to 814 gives 0.10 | 19.6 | 19.9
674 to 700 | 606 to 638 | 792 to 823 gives 0.47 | 21.3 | 20.4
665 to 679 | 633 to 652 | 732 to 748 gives 0.10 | 21.2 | 18.5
